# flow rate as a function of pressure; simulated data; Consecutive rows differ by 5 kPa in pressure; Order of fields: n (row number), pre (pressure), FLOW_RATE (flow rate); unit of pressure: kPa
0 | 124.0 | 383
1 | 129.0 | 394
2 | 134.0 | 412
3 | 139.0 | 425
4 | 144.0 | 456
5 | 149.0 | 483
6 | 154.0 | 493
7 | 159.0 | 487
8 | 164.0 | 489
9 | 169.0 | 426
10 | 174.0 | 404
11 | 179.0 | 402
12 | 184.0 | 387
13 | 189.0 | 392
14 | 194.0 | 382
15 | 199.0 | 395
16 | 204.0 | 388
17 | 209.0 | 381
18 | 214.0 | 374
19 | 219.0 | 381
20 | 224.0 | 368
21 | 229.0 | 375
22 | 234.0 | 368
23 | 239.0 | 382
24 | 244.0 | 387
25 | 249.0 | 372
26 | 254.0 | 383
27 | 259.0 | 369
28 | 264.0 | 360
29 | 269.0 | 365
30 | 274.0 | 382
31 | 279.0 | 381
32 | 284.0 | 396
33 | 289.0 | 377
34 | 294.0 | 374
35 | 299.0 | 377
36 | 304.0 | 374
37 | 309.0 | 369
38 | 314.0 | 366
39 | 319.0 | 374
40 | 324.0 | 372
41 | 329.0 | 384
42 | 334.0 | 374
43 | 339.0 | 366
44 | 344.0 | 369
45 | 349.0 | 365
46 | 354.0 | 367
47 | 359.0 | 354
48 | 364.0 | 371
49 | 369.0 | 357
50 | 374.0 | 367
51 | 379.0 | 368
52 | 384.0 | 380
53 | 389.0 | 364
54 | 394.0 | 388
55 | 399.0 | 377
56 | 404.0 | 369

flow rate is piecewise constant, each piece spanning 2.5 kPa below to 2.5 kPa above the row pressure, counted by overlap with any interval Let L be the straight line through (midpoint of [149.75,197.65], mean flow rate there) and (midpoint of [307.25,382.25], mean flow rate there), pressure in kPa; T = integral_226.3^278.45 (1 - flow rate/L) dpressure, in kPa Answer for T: 3.5 kPa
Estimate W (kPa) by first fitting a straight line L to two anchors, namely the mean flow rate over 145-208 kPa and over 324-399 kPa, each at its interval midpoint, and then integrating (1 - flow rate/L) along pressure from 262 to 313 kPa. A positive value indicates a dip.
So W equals 2.2 kPa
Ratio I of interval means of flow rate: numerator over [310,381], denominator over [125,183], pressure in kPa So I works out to 0.8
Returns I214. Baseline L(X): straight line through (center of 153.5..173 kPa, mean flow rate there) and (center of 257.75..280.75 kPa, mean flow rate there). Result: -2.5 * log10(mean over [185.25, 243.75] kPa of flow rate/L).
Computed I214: 0.11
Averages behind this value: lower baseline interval 466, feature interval 381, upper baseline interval 371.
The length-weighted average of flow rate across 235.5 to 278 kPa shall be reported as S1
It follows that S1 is 375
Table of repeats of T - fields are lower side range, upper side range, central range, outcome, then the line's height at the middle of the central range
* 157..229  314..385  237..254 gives 0.45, 391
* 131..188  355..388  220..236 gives 1.73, 416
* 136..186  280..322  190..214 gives 2.23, 425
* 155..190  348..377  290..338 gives 0.89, 381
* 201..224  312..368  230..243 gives 0.05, 378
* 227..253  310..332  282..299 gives -0.28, 375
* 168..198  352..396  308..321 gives 0.27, 377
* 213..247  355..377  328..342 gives -0.29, 366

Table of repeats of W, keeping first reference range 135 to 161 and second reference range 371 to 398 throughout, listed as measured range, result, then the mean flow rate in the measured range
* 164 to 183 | 1.5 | 419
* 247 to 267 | 2.5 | 371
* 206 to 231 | 3.5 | 376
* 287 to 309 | 1.7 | 375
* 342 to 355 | 0.7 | 367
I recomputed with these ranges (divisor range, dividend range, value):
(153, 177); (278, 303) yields 0.83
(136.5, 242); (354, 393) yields 0.89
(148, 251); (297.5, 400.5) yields 0.92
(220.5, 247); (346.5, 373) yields 0.97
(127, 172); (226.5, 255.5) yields 0.84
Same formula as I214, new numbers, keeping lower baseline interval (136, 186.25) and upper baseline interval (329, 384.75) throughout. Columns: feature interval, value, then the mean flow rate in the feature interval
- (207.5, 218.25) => 0.13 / 378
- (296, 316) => 0.05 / 372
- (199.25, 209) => 0.11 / 388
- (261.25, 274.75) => 0.10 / 367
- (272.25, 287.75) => 0.03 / 386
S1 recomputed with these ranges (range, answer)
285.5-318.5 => 374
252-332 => 375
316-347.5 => 373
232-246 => 379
